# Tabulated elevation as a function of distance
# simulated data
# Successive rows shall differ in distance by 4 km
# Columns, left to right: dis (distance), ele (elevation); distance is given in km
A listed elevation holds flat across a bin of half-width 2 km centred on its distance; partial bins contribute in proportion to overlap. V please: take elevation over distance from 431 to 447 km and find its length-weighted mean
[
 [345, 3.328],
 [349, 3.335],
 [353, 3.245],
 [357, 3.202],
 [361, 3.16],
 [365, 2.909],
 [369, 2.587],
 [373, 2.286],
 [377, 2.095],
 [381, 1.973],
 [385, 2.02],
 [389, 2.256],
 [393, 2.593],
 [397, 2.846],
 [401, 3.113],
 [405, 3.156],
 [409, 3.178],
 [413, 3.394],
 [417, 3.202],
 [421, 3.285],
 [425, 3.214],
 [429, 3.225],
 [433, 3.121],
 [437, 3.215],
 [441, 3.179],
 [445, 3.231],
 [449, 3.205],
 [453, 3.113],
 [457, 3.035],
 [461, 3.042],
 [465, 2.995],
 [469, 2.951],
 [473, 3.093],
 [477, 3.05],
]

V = 3.19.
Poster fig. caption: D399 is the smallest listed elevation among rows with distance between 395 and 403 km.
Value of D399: 2.846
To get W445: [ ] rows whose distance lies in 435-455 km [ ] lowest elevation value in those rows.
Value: 3.113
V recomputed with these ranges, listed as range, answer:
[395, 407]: 3.04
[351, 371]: 3.02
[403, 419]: 3.23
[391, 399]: 2.72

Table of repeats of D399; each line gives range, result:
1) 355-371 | 2.587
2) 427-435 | 3.121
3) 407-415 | 3.178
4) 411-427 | 3.202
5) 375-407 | 1.973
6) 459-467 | 2.995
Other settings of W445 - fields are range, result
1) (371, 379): 2.095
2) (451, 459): 3.035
